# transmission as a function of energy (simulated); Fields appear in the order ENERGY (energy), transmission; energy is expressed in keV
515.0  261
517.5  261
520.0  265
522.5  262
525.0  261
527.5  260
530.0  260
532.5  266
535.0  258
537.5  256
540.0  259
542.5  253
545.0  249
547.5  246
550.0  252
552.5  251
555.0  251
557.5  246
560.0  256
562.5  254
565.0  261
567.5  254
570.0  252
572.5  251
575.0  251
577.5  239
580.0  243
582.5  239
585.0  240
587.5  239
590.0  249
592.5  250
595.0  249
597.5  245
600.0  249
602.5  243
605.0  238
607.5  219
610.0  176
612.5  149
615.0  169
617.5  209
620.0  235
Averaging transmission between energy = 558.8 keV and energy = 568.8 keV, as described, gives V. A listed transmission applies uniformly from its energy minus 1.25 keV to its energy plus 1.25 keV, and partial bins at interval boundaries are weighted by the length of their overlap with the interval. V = 256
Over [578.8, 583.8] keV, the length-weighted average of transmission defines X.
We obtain 241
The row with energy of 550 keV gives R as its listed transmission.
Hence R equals 252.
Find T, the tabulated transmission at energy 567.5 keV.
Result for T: 254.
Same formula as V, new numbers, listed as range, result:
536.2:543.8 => 256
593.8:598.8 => 247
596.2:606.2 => 244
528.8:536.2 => 261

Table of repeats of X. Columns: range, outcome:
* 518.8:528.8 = 262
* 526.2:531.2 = 260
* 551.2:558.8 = 249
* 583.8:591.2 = 243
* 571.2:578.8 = 247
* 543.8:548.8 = 248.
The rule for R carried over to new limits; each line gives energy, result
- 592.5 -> 250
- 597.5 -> 245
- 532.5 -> 266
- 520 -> 265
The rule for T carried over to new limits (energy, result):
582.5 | 239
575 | 251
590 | 249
